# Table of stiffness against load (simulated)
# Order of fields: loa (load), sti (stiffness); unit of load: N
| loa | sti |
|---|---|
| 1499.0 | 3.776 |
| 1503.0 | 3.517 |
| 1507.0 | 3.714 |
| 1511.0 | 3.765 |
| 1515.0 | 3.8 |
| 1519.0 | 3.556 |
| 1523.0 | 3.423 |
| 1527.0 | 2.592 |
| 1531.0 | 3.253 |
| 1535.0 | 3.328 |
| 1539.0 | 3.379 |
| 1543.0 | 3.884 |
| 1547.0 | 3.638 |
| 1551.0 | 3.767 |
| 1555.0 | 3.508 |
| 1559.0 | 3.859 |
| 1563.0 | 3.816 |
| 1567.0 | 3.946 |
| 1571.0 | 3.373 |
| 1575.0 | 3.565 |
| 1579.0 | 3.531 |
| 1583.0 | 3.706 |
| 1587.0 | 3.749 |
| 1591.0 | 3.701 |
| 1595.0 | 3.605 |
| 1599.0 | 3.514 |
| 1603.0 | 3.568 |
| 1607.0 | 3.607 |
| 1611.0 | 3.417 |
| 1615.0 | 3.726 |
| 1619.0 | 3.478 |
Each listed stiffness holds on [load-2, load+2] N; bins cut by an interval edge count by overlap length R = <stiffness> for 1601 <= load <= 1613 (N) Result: 3.53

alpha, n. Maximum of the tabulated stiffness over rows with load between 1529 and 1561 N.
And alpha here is 3.884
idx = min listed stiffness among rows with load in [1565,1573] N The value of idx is 3.373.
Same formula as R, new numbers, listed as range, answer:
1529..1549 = 3.5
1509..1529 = 3.43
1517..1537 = 3.23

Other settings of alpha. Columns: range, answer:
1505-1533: 3.8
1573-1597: 3.749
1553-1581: 3.946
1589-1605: 3.701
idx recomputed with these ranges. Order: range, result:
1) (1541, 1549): 3.638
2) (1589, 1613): 3.417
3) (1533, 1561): 3.328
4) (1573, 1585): 3.531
